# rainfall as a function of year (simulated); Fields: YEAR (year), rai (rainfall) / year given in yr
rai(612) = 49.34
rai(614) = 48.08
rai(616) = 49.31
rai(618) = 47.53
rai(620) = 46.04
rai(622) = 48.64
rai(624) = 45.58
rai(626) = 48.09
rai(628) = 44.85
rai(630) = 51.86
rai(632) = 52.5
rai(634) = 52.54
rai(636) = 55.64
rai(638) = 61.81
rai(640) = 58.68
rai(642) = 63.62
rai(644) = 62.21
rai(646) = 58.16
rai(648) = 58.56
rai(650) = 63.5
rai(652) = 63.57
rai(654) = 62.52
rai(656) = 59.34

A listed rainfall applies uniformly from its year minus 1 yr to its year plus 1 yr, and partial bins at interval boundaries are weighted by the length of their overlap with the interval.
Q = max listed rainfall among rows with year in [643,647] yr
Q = 62.21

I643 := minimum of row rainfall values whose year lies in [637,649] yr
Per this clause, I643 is 58.16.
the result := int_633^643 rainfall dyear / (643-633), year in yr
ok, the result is 58.5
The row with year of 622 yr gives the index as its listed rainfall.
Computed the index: 48.64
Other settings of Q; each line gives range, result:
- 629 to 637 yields 55.64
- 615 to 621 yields 49.31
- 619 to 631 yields 51.86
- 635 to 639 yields 61.81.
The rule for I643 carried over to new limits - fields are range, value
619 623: 46.04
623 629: 44.85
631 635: 52.5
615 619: 47.53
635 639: 55.64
